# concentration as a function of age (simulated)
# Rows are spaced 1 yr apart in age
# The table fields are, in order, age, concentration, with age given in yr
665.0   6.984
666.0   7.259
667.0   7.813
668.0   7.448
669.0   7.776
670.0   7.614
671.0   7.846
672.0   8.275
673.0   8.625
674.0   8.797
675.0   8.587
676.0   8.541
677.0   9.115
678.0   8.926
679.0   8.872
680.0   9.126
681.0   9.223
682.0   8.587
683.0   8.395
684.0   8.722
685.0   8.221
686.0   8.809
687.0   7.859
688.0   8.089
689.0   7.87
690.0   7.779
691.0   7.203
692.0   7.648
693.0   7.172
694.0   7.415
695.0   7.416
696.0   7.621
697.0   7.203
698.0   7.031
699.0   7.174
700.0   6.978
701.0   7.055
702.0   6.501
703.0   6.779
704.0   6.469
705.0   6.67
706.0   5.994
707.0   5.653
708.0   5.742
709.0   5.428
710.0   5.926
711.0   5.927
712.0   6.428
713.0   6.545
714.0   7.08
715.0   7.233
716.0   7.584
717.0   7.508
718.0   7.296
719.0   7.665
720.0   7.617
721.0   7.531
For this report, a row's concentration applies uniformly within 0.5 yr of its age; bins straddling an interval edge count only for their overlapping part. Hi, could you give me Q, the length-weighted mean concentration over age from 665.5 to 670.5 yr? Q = 7.58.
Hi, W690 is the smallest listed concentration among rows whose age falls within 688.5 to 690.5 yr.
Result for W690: 7.779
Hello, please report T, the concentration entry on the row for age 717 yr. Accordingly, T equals 7.508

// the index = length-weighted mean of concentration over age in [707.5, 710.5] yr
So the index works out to 5.7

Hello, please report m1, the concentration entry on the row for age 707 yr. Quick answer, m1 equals 5.653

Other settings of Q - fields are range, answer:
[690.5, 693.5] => 7.34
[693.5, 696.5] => 7.48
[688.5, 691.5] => 7.62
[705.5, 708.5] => 5.8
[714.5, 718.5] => 7.41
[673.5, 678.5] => 8.79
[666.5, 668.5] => 7.63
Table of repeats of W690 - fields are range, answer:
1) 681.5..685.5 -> 8.221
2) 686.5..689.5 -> 7.859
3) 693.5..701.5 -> 6.978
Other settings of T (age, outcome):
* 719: 7.665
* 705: 6.67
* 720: 7.617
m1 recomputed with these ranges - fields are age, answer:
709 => 5.428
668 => 7.448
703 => 6.779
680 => 9.126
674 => 8.797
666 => 7.259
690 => 7.779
